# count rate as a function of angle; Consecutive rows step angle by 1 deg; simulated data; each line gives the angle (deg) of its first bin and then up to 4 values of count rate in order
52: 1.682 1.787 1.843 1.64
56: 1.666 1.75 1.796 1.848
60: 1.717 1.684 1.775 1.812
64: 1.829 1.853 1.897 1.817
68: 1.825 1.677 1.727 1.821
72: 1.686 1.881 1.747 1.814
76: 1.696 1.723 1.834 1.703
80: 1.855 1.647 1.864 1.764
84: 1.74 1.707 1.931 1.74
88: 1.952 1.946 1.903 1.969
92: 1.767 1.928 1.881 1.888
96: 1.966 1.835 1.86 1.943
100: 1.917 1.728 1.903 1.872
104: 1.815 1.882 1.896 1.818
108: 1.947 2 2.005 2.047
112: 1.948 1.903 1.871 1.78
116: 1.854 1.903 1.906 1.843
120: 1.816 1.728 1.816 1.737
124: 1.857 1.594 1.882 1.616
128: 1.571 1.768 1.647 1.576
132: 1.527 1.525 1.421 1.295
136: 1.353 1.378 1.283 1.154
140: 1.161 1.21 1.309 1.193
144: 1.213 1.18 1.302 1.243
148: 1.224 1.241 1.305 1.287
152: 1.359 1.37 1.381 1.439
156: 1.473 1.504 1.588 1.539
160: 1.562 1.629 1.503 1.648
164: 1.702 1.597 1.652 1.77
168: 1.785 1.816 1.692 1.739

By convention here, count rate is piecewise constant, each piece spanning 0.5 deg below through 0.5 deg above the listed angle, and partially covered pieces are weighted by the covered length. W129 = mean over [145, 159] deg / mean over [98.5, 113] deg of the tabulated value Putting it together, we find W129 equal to 0.71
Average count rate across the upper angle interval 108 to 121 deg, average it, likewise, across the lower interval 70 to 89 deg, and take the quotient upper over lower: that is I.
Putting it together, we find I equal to 1.1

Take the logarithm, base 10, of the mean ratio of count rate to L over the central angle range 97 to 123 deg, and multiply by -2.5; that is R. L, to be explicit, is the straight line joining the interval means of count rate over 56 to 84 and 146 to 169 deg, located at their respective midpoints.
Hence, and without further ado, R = -0.14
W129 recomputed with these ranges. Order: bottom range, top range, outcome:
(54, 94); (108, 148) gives 0.89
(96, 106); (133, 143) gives 0.69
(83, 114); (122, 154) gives 0.75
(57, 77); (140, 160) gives 0.75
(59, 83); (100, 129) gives 1.03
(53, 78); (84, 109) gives 1.06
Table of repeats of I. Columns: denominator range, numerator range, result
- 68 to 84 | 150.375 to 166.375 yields 0.86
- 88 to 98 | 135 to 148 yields 0.66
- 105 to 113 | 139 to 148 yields 0.63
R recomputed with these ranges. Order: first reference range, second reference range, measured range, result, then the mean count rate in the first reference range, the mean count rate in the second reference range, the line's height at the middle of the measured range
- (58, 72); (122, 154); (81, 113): -0.16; 1.79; 1.42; 1.63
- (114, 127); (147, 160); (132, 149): 0.21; 1.8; 1.39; 1.56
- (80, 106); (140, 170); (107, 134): -0.07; 1.85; 1.45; 1.67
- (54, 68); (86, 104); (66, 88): 0.03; 1.78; 1.88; 1.83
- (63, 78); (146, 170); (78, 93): -0.05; 1.79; 1.5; 1.74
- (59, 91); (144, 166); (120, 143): 0.02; 1.8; 1.43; 1.54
